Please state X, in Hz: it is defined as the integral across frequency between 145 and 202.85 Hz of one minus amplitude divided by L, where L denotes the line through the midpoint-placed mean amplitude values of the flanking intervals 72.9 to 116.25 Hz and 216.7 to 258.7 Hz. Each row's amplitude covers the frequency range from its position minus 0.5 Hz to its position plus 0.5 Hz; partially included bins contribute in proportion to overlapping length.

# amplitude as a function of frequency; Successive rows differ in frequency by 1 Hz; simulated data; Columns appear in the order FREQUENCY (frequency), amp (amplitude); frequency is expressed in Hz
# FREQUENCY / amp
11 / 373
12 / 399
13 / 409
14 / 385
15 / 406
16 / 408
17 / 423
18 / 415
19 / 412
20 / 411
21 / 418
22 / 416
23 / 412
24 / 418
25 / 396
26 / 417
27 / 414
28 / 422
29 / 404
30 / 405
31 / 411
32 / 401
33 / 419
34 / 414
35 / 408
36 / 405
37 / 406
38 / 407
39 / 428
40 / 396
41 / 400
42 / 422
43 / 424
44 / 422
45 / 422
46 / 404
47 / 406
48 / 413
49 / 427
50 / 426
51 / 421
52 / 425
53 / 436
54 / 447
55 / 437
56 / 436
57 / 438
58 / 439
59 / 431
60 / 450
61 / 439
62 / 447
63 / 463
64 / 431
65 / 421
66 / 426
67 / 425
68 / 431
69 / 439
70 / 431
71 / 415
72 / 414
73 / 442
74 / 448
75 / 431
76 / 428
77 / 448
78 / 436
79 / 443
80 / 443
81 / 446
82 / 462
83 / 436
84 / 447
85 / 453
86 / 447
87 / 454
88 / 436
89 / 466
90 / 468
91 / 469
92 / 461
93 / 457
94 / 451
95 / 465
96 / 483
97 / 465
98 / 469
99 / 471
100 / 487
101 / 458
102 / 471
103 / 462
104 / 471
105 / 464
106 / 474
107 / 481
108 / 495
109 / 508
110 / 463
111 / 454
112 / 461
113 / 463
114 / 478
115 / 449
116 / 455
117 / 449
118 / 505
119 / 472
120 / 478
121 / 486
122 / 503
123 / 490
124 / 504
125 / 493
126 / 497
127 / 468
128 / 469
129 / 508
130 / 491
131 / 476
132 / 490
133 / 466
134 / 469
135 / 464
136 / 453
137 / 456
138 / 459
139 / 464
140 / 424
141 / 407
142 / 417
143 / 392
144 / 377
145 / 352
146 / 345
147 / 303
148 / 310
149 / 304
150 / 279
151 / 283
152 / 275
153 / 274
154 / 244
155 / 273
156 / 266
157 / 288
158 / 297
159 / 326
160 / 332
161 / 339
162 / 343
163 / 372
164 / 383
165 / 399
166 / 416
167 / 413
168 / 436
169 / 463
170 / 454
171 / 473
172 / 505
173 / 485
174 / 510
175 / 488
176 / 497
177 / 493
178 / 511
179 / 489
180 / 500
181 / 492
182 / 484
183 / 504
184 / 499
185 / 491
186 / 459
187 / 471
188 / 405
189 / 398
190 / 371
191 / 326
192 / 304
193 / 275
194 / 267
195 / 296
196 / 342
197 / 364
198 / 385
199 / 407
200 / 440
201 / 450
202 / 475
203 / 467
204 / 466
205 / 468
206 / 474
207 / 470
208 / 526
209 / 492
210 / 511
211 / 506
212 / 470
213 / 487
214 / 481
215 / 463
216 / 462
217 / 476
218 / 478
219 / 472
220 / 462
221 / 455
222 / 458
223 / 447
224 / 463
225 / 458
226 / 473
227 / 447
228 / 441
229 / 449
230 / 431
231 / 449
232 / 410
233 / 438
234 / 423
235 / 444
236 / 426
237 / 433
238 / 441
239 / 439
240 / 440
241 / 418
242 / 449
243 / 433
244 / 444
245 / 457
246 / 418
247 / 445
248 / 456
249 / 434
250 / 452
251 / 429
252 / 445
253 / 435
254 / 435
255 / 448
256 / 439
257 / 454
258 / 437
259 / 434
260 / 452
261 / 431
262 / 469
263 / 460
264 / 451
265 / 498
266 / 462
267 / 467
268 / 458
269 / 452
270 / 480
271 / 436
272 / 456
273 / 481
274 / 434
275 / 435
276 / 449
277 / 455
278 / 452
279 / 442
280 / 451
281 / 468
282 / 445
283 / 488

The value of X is 7.7 Hz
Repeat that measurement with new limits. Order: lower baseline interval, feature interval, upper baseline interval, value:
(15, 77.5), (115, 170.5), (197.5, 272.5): 4.15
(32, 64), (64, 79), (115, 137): 0.31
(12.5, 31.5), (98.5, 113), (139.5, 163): -4.80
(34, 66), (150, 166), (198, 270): 4.59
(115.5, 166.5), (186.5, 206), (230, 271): 1.52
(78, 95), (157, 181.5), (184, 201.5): -2.07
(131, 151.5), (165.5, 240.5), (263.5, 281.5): -3.84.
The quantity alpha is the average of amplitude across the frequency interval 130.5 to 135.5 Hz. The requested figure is 473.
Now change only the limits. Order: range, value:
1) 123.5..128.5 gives 486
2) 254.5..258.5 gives 444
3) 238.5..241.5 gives 432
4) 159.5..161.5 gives 336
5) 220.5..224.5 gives 456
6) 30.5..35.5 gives 411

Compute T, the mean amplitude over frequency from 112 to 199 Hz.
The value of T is 416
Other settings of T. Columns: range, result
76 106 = 458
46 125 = 453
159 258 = 440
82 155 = 440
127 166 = 377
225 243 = 439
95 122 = 472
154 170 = 356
